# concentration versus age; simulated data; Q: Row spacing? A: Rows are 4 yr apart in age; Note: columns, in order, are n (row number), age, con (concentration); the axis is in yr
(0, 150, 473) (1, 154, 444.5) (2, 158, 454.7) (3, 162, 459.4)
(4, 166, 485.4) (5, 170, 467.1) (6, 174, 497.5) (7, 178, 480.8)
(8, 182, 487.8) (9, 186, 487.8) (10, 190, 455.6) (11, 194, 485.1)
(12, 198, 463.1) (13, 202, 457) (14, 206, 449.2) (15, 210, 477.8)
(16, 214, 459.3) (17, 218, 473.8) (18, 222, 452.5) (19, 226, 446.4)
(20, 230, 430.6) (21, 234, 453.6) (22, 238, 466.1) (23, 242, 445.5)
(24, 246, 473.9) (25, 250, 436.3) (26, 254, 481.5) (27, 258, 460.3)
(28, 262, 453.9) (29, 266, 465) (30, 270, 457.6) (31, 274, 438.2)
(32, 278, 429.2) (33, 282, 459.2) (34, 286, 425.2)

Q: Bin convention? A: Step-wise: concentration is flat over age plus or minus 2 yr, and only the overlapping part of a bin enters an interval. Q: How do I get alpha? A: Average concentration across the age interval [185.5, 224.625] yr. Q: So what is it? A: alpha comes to 465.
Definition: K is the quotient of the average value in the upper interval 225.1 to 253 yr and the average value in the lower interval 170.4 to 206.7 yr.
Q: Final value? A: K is 0.95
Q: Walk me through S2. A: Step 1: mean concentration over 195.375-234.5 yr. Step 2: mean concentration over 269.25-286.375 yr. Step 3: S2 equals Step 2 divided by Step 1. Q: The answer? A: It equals 0.97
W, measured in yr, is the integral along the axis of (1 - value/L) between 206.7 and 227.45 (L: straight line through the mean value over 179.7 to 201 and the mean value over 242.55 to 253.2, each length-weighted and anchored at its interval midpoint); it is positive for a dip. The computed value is 0.2 yr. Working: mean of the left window 475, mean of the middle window 462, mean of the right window 457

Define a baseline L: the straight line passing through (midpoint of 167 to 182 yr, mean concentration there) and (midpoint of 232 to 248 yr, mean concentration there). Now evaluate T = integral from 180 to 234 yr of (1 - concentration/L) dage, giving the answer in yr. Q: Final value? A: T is 0.9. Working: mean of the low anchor 483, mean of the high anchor 460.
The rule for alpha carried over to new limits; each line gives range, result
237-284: 455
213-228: 458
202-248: 457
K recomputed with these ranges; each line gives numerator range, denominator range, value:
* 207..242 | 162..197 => 0.95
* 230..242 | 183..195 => 0.95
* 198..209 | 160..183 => 0.95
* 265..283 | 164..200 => 0.94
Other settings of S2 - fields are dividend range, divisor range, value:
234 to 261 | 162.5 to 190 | 0.96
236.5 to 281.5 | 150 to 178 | 0.97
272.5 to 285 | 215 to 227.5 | 0.96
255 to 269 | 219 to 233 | 1.03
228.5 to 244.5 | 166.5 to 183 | 0.93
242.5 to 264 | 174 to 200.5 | 0.96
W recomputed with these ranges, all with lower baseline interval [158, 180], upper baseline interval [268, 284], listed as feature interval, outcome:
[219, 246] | 0.37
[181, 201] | -0.19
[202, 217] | 0.08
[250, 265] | -0.34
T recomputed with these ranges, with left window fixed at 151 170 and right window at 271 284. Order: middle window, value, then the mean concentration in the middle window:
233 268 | -0.9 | 460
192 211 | -0.4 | 466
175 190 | -0.8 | 482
